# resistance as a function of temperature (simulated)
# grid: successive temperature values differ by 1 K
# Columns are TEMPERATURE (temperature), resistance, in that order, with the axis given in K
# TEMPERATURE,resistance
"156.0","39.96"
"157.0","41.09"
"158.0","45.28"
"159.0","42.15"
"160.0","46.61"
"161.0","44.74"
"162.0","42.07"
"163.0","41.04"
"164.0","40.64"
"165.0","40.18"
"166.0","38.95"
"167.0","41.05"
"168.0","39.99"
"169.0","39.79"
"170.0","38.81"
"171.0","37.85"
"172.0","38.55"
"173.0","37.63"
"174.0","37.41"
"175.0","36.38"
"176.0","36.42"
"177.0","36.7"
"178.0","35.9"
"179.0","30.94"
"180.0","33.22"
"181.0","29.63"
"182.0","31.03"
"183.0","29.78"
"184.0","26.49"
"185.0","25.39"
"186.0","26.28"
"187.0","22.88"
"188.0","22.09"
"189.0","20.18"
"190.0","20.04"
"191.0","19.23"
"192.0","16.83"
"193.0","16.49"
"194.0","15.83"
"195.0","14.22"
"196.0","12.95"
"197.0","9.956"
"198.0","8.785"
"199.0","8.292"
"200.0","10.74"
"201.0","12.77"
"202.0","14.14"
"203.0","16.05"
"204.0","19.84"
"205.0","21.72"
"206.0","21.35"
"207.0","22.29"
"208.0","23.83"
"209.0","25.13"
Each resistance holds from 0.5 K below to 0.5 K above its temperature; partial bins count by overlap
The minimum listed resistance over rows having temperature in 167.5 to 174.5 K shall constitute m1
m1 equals 37.41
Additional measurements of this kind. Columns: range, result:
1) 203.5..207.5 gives 19.84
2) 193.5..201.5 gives 8.292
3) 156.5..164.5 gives 40.64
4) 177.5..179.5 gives 30.94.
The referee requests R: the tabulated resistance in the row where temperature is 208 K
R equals 23.83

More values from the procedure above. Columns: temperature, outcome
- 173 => 37.63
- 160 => 46.61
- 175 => 36.38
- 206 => 21.35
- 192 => 16.83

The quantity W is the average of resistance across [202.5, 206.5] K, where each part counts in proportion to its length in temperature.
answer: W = 19.7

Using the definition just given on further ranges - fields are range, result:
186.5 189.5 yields 21.7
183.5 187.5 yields 25.3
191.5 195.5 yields 15.8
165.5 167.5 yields 40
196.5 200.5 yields 9.44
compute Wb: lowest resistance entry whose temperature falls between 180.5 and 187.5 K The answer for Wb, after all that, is 22.88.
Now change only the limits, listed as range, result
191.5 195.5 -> 14.22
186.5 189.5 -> 20.18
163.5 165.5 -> 40.18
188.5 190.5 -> 20.04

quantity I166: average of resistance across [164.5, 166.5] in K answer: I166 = 39.6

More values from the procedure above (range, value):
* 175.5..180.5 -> 34.6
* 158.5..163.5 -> 43.3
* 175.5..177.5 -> 36.6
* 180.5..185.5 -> 28.5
